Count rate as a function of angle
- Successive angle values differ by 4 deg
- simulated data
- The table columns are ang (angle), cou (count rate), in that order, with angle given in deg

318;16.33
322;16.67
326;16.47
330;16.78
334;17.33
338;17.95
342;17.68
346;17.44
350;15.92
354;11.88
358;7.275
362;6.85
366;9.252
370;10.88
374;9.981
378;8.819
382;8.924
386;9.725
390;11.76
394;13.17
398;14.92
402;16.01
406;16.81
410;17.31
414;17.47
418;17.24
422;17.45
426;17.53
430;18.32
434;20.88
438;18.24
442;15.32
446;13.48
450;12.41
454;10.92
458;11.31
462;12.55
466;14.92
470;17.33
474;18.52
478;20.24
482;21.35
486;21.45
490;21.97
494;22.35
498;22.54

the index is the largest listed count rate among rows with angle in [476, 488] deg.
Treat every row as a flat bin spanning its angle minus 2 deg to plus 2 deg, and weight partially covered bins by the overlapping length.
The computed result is 21.45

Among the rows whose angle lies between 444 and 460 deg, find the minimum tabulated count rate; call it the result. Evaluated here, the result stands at 10.92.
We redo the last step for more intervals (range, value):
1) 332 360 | 7.275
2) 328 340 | 16.78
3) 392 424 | 13.17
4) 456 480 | 11.31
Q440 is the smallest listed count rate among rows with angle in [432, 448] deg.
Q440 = 13.48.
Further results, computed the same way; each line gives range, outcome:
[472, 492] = 18.52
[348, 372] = 6.85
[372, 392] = 8.819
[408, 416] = 17.31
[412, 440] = 17.24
